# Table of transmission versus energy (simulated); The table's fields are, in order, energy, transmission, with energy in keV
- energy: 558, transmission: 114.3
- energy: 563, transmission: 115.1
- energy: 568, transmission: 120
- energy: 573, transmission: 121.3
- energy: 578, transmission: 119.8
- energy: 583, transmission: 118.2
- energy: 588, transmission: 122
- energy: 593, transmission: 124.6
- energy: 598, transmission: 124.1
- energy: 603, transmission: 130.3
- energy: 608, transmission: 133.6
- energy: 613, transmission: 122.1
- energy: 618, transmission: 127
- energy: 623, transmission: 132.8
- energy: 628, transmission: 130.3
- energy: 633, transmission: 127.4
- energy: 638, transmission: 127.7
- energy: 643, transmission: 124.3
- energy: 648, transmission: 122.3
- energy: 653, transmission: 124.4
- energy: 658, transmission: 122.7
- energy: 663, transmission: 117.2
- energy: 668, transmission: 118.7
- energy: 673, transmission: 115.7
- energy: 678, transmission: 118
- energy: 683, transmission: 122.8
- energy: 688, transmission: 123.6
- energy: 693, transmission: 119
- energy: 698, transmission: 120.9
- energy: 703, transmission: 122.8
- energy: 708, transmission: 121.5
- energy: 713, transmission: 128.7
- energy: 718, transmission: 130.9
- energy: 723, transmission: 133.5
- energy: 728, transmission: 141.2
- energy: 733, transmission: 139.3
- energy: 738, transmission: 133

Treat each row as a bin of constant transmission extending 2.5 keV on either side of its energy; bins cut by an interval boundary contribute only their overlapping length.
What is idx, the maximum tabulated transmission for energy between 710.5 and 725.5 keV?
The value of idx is 133.5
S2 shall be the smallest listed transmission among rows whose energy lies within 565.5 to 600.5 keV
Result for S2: 118.2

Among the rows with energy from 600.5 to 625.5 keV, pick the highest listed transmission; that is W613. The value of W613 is 133.6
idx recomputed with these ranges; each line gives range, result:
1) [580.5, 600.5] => 124.6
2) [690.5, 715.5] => 128.7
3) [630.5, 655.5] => 127.7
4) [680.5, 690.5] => 123.6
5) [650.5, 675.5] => 124.4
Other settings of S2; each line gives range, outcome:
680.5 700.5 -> 119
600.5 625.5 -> 122.1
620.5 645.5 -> 124.3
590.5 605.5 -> 124.1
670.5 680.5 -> 115.7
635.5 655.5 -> 122.3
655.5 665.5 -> 117.2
